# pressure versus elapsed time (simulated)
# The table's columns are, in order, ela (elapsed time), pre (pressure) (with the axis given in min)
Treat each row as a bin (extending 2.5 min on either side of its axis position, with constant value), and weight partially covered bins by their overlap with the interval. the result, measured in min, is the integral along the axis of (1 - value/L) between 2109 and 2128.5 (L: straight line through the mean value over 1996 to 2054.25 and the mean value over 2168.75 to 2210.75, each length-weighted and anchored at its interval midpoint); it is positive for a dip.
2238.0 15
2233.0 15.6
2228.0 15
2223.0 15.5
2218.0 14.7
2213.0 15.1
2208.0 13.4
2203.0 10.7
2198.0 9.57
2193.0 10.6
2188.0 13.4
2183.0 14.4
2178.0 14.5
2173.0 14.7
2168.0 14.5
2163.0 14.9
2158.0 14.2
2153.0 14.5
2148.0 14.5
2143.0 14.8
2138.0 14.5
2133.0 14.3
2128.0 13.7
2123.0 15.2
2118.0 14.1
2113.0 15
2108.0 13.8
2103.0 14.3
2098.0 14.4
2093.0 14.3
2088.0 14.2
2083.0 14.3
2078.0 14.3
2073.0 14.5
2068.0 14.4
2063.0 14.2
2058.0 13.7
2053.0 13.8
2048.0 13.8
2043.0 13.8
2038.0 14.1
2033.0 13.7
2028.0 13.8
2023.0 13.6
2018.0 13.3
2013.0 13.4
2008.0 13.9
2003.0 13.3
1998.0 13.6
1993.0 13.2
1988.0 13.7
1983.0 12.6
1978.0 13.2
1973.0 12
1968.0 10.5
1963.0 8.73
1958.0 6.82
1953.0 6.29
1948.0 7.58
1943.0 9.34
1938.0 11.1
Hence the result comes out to -2.05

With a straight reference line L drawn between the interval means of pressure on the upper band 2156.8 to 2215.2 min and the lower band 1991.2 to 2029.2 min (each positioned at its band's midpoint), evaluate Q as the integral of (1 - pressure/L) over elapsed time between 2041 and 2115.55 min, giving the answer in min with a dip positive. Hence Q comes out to -4.2 min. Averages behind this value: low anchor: 13.5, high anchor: 13.3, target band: 14.2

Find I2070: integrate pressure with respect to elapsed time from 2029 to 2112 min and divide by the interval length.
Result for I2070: 14.1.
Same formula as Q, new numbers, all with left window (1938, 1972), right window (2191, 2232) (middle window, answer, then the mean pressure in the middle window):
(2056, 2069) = -4.4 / 14.1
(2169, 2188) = -2.7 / 14.4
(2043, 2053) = -3.5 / 13.8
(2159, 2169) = -1.9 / 14.7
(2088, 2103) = -4.3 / 14.3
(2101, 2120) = -4.9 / 14.3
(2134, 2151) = -3.7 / 14.6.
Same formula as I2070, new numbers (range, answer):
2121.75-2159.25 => 14.4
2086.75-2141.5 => 14.4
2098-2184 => 14.5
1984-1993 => 13.4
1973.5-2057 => 13.5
